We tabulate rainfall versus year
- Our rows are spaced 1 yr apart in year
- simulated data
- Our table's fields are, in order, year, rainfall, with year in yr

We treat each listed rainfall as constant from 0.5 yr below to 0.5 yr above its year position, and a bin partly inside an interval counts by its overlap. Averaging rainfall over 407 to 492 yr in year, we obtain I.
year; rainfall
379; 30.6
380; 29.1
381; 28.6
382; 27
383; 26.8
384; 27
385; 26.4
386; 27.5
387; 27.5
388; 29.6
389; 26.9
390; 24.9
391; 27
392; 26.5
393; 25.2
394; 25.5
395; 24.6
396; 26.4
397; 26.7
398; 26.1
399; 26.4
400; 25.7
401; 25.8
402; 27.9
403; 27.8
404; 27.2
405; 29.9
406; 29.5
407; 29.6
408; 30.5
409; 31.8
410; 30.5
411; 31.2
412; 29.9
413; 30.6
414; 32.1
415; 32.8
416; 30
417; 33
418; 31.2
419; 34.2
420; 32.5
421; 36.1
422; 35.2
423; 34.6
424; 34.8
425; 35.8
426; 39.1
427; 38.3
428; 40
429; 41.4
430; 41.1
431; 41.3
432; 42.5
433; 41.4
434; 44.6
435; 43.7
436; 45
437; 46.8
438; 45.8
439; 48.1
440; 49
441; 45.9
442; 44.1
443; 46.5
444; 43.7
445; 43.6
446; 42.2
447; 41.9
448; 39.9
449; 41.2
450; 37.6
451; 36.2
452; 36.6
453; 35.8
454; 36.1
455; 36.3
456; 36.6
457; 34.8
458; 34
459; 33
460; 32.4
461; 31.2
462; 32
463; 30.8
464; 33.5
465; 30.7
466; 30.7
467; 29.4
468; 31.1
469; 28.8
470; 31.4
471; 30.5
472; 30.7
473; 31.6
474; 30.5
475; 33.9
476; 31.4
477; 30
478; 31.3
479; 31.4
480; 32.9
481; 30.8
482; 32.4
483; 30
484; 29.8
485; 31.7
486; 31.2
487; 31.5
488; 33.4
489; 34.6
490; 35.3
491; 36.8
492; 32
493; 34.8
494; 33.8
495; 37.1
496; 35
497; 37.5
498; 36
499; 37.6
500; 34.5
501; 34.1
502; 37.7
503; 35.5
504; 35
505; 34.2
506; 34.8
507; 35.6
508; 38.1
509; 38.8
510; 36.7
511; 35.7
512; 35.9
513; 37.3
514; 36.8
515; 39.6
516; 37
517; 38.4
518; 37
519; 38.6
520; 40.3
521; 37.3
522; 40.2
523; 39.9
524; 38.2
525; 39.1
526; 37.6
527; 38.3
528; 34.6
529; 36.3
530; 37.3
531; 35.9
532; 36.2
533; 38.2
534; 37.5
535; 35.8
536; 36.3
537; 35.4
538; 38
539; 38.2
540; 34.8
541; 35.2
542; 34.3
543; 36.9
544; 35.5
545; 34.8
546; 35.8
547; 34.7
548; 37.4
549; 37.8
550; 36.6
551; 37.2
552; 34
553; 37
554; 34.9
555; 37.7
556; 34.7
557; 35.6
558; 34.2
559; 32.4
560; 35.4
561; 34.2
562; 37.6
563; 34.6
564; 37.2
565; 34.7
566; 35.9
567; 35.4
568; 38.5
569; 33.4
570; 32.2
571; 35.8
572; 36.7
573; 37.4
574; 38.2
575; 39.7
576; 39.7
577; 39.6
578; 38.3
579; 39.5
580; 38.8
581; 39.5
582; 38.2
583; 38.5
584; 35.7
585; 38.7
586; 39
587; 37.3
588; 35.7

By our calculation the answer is 35.6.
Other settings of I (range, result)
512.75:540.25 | 37.5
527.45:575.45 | 36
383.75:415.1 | 28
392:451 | 35.5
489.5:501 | 35.4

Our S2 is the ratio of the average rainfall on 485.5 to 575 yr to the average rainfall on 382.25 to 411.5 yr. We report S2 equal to 1.3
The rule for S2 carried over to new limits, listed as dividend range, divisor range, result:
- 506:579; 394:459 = 1.02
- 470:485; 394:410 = 1.13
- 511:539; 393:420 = 1.29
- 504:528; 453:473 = 1.16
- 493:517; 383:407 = 1.35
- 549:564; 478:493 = 1.10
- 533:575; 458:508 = 1.09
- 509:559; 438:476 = 1.01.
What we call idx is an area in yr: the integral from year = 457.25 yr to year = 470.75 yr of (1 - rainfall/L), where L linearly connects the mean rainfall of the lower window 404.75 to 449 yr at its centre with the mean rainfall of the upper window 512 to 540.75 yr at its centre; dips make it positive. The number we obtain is 2.3 yr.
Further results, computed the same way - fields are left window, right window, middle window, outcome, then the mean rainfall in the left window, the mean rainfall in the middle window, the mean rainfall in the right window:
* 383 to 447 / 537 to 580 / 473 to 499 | 1.6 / 34.1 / 33.1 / 36.3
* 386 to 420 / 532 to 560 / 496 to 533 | -2.9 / 28.7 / 37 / 36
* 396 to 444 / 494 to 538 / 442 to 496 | 3.1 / 35.6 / 34.2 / 36.9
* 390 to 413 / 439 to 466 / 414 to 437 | -3.6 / 27.8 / 37.7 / 38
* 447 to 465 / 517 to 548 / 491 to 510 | 0.3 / 35.2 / 35.7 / 37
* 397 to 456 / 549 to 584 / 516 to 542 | -0.6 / 36.4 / 37.3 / 36.6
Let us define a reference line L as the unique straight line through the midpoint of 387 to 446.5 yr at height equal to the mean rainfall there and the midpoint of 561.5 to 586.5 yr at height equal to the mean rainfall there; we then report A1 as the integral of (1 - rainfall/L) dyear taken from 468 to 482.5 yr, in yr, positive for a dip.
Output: 1.8 yr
